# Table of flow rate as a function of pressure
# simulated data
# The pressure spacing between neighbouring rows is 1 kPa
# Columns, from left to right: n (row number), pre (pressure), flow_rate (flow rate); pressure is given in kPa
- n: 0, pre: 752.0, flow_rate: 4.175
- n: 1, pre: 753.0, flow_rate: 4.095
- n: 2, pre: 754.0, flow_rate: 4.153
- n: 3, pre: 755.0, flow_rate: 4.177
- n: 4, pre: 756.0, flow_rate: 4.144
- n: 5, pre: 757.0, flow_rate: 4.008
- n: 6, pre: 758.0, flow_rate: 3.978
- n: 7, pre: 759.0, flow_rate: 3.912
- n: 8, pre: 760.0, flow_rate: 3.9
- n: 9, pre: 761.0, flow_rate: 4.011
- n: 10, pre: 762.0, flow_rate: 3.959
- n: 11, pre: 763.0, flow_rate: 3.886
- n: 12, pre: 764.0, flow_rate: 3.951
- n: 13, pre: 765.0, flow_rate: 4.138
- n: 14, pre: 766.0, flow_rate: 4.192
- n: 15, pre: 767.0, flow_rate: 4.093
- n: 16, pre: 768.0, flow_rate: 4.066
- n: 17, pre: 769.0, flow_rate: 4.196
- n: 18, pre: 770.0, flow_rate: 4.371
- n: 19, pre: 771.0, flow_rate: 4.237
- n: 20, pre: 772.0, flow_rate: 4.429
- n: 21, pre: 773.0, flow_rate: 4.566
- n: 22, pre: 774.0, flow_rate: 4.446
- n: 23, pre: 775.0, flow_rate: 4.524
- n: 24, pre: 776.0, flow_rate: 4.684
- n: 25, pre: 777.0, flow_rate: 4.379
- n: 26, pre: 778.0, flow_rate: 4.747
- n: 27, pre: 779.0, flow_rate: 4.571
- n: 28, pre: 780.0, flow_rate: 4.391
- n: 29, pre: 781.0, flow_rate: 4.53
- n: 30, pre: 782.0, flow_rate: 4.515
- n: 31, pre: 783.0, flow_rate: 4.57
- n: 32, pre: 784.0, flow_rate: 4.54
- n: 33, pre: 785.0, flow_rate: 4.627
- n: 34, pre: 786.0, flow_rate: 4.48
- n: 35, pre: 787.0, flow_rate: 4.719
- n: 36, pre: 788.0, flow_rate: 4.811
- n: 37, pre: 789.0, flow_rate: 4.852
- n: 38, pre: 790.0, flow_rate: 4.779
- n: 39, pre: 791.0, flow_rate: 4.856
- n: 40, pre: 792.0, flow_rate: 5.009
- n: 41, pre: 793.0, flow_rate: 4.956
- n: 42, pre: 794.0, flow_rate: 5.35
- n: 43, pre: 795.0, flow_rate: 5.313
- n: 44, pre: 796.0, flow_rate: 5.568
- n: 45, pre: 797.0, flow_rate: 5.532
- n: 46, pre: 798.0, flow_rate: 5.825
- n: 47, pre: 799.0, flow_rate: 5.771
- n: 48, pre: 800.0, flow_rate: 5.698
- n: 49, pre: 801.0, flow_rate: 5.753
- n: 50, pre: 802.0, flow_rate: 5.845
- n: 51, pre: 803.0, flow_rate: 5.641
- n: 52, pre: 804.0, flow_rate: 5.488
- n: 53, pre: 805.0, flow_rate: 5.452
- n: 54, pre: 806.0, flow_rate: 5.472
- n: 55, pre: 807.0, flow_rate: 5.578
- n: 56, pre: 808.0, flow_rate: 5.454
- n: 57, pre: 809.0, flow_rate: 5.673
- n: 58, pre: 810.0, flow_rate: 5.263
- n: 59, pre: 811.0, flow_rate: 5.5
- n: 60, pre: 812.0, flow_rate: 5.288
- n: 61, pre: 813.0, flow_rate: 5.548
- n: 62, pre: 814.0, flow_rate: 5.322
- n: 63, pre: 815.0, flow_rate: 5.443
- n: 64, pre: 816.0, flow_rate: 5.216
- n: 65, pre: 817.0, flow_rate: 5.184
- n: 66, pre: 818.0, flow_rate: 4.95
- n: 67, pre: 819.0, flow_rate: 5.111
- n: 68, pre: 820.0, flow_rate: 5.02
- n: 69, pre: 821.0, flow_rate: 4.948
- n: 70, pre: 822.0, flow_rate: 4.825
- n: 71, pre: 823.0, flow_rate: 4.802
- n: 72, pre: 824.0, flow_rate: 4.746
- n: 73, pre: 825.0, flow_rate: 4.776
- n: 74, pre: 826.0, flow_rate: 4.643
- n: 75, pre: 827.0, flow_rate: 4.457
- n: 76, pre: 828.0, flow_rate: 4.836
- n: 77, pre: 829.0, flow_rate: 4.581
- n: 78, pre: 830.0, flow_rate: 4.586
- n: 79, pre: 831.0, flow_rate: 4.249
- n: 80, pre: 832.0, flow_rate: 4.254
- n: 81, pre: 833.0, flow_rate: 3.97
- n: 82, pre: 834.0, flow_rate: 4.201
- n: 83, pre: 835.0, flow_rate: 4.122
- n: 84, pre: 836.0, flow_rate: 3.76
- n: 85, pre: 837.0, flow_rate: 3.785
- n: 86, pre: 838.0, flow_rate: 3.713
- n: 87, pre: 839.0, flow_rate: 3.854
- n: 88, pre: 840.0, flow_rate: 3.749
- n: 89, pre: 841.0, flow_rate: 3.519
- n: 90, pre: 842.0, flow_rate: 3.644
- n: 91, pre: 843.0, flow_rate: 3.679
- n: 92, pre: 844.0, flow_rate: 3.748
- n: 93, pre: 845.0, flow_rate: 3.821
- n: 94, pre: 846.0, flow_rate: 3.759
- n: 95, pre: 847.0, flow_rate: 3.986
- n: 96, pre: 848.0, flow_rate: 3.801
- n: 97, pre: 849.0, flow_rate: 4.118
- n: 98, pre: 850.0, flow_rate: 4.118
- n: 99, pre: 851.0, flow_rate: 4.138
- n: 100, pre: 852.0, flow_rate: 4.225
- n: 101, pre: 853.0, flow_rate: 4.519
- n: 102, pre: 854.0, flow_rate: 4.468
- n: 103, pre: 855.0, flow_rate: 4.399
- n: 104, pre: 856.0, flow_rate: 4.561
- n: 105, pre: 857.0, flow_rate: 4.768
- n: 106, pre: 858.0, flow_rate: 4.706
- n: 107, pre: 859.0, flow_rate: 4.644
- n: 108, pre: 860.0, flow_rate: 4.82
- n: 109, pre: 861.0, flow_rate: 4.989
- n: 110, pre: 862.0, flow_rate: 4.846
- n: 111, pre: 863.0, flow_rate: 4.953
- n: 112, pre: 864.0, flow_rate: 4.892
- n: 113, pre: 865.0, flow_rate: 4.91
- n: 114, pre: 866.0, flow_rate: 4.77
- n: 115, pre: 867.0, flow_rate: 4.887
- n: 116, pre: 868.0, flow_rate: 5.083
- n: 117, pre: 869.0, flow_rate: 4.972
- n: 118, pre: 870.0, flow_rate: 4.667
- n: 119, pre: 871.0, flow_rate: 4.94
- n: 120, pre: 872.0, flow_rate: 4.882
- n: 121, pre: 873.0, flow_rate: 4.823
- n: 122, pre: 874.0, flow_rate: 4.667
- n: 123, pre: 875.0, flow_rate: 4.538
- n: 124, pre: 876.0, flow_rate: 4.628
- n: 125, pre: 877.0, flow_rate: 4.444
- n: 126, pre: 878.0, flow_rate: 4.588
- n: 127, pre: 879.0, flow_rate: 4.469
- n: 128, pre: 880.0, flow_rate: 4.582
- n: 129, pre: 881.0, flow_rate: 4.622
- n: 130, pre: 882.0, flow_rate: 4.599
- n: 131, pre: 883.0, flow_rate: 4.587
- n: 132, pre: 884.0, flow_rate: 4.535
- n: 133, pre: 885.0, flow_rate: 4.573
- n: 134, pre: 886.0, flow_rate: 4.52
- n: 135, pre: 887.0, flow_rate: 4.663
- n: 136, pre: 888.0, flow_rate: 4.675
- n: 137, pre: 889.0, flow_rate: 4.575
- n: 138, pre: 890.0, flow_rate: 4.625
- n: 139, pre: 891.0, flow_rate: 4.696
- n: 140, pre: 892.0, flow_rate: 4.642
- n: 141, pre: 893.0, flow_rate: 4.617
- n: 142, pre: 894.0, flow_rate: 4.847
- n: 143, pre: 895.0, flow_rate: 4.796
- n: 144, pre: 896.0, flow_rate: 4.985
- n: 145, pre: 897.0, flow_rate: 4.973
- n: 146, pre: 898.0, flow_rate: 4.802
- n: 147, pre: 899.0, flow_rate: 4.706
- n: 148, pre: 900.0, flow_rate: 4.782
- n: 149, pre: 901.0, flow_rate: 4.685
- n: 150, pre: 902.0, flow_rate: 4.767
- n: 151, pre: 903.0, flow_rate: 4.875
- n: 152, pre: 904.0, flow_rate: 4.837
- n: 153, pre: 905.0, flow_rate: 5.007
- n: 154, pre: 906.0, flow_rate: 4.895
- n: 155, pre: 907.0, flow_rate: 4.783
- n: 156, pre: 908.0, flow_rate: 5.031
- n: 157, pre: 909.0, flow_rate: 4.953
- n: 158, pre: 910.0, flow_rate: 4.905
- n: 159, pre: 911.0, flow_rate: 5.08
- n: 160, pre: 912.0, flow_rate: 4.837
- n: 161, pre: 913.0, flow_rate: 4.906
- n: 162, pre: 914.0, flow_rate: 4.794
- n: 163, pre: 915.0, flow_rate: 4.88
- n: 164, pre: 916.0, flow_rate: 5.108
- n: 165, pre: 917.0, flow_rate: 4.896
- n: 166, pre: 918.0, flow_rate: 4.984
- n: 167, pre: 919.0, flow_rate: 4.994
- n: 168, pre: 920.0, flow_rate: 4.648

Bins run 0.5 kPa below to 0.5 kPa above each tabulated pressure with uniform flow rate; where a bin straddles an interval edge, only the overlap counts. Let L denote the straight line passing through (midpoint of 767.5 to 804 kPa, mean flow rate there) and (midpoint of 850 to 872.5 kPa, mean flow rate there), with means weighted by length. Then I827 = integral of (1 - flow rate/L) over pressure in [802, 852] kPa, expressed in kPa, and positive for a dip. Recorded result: 1.82 kPa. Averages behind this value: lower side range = 4.87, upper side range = 4.72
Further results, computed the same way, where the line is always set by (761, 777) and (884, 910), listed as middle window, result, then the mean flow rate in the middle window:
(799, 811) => -3.24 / 5.58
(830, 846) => 2.25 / 3.89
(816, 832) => -1.10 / 4.78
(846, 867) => 0.39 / 4.52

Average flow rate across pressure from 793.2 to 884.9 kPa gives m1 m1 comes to 4.74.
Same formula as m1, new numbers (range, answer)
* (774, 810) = 5.08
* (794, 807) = 5.6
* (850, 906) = 4.7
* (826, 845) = 4.05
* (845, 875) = 4.58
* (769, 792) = 4.58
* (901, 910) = 4.88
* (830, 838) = 4.06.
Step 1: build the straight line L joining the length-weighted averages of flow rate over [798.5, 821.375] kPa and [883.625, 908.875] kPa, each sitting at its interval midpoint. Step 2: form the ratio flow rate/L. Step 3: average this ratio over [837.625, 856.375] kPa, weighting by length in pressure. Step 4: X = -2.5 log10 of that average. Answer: 0.27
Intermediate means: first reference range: 5.42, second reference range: 4.76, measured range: 3.99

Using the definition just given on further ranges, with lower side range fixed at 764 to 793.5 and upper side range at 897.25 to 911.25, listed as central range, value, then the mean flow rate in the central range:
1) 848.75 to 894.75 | 0.03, 4.65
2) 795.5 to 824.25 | -0.17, 5.38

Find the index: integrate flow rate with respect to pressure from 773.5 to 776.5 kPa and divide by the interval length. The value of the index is 4.55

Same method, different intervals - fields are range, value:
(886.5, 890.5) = 4.63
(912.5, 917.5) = 4.92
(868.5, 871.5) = 4.86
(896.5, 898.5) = 4.89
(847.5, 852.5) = 4.08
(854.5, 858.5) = 4.61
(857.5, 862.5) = 4.8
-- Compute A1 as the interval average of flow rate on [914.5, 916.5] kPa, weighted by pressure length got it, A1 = 4.99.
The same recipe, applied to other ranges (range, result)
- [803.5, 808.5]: 5.49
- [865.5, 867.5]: 4.83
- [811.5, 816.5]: 5.36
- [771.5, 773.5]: 4.5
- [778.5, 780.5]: 4.48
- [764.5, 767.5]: 4.14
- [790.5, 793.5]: 4.94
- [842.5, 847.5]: 3.8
